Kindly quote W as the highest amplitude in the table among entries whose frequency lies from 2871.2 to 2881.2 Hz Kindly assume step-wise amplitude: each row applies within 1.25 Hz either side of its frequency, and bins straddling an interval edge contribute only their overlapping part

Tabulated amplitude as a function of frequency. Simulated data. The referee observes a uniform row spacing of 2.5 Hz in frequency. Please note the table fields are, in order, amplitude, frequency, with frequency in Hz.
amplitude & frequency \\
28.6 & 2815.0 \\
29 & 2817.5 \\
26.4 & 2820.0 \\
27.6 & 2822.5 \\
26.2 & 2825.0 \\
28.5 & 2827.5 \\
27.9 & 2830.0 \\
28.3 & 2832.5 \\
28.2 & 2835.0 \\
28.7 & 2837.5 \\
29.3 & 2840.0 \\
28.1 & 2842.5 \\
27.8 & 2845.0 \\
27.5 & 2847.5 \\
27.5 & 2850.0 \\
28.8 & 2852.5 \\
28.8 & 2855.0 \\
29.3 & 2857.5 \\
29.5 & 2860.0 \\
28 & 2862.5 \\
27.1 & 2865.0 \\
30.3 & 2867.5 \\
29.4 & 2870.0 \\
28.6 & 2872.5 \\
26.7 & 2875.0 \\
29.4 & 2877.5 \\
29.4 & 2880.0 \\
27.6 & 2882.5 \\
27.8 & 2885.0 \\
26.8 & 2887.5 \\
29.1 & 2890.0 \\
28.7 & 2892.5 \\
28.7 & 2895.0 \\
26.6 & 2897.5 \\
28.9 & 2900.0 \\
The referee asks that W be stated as 29.4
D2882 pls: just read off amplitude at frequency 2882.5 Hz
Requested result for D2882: 27.6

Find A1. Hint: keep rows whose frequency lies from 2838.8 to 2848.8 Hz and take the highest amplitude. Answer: 29.3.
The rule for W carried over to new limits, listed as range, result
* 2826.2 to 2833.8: 28.5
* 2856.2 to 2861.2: 29.5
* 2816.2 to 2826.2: 29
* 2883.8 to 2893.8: 29.1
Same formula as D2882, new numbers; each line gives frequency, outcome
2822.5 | 27.6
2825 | 26.2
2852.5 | 28.8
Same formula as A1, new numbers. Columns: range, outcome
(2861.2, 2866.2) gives 28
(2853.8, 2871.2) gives 30.3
